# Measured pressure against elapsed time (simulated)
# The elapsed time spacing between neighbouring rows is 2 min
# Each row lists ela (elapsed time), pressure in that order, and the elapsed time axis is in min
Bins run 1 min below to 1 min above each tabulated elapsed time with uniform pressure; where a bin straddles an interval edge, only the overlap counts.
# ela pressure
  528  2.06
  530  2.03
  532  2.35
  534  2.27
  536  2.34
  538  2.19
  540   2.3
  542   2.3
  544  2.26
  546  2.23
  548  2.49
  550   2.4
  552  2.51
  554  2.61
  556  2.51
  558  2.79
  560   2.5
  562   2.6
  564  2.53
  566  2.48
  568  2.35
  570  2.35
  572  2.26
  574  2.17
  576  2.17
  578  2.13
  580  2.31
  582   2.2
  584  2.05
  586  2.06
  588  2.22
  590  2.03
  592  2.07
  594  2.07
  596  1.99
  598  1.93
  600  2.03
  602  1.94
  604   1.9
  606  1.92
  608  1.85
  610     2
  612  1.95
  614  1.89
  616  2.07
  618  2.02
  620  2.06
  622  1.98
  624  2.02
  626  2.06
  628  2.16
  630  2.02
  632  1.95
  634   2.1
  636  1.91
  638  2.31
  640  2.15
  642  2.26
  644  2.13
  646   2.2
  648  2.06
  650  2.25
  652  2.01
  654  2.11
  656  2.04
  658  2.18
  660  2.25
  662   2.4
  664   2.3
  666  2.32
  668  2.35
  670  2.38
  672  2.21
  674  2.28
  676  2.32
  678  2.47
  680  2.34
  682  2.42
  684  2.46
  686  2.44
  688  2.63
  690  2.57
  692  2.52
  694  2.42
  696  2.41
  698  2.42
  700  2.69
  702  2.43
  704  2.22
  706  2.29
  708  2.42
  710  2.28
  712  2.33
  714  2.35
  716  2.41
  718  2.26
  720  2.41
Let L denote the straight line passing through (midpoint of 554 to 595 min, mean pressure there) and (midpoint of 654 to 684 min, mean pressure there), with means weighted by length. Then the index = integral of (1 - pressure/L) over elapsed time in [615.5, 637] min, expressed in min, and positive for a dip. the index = 2.5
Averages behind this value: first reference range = 2.3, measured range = 2.03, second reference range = 2.3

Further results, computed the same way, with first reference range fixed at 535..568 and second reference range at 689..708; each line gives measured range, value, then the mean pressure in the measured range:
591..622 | 5.8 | 1.98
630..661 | 4.0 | 2.12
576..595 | 2.4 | 2.13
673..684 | 0.3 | 2.37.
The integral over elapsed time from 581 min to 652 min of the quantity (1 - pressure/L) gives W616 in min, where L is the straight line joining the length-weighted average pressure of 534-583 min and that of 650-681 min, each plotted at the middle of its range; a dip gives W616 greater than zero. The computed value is 8.03 min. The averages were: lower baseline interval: 2.37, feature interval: 2.05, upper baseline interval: 2.26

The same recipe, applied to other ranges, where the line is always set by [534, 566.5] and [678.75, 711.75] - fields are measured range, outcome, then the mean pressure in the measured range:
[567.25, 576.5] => 0.7 min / 2.26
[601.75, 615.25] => 2.8 min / 1.92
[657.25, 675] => 1.0 min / 2.3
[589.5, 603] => 2.4 min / 2.01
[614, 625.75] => 2.0 min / 2.02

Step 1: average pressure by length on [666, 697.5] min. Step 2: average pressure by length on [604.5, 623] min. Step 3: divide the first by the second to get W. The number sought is 1.22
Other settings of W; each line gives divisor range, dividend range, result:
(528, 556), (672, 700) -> 1.05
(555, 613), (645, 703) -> 1.07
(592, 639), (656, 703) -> 1.19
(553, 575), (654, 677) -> 0.92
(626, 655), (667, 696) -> 1.14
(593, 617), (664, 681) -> 1.19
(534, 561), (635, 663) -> 0.90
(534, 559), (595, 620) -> 0.82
